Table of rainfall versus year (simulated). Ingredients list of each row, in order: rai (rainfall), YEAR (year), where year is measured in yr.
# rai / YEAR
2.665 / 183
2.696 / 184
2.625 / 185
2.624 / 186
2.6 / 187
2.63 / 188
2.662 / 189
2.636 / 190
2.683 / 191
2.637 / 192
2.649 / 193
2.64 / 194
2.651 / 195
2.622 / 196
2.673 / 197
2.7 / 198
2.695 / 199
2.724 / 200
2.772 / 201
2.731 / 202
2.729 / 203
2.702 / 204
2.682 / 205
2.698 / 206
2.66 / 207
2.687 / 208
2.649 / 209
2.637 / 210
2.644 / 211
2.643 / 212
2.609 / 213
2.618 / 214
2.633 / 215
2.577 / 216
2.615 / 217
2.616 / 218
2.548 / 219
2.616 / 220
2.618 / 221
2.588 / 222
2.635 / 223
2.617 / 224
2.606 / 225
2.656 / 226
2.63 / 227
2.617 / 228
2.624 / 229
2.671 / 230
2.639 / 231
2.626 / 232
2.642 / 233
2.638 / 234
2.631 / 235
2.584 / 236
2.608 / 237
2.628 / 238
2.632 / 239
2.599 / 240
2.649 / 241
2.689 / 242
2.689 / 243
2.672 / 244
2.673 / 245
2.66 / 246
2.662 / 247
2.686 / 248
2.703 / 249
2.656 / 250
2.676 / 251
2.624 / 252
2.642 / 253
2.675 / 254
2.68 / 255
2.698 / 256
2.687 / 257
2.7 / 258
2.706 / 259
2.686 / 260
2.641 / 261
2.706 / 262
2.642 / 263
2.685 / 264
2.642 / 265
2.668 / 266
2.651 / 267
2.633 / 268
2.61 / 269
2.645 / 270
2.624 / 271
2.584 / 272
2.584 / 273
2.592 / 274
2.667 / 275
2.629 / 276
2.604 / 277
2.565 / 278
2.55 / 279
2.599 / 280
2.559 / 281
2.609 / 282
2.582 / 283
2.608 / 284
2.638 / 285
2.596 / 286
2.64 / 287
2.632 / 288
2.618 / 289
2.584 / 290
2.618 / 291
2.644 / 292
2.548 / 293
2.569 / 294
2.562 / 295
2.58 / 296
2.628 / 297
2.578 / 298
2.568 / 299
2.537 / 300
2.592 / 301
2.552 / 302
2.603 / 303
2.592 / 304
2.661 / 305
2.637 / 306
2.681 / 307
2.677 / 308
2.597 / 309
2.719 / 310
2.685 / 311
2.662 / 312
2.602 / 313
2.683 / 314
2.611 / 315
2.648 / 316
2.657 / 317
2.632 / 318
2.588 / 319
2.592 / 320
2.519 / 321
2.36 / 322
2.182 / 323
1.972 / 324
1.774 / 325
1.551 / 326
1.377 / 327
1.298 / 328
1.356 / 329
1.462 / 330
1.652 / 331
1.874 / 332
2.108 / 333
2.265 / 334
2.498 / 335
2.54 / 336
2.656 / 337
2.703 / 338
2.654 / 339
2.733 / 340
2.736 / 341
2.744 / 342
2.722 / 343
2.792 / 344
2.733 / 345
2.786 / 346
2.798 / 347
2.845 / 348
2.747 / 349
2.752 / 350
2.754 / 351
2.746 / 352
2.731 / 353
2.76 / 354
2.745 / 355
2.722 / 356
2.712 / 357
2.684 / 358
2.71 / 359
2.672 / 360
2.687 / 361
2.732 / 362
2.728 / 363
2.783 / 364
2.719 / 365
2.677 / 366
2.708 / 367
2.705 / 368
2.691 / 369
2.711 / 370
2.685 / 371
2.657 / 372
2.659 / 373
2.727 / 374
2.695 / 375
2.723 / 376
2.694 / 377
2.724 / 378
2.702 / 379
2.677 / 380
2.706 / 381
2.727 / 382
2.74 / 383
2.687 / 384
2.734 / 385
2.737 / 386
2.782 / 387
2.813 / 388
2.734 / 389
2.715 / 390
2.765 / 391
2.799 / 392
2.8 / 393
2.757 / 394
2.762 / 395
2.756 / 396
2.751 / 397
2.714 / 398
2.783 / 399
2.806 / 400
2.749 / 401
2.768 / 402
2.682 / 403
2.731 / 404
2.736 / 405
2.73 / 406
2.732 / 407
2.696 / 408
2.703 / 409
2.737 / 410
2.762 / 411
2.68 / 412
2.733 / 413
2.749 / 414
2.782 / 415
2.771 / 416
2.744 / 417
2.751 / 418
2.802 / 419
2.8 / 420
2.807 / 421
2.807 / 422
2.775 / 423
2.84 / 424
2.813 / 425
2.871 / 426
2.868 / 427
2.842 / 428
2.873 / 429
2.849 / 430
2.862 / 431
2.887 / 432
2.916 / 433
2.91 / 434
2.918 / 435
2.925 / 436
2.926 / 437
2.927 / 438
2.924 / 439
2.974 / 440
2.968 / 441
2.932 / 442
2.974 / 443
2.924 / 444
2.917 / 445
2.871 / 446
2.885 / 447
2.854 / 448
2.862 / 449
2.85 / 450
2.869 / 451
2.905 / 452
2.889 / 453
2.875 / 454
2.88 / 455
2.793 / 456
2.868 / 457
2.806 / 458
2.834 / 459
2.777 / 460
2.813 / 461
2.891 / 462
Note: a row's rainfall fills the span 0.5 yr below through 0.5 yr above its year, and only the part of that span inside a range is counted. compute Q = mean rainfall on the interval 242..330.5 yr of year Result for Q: 2.54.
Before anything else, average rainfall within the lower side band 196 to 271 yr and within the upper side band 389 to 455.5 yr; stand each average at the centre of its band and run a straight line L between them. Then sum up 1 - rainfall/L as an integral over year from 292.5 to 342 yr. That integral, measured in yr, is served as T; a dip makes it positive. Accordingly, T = 5.9 yr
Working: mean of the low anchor 2.65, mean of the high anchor 2.82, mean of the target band 2.4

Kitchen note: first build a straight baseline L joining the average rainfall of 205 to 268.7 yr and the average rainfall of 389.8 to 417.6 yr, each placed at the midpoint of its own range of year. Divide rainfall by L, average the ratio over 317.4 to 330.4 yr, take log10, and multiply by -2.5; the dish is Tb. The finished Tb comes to 0.33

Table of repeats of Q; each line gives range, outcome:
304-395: 2.57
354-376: 2.71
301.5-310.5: 2.64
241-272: 2.67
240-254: 2.67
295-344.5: 2.41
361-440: 2.77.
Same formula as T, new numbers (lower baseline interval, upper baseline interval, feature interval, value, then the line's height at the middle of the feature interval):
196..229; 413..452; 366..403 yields 1.13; 2.82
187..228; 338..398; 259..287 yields 0.61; 2.68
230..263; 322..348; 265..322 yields -3.96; 2.44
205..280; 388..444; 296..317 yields 0.60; 2.7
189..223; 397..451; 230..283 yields 1.00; 2.69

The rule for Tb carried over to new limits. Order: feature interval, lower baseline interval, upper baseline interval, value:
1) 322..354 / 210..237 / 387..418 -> 0.15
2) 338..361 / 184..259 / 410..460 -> 0.01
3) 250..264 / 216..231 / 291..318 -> -0.02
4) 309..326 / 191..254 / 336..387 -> 0.10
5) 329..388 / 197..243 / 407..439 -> 0.05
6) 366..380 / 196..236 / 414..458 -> 0.04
